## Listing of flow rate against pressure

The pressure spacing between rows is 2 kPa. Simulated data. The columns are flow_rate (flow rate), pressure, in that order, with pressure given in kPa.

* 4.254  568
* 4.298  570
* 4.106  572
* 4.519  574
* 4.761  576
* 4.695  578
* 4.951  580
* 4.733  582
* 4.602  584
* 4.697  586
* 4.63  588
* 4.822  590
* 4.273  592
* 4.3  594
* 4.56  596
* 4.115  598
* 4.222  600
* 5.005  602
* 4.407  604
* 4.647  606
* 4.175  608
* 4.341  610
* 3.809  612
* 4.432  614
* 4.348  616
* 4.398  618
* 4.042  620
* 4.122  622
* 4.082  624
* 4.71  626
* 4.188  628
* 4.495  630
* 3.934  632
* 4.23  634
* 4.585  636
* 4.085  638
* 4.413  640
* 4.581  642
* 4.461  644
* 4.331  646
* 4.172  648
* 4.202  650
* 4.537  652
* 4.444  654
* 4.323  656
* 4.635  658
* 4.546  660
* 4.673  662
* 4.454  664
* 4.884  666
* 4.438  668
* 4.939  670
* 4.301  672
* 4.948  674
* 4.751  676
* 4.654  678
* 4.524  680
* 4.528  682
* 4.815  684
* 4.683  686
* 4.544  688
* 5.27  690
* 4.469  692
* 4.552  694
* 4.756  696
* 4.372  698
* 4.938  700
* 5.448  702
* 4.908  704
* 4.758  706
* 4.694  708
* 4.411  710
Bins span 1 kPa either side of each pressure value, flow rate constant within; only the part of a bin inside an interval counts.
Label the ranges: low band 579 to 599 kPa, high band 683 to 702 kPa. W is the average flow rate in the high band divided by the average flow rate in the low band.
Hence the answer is 1.04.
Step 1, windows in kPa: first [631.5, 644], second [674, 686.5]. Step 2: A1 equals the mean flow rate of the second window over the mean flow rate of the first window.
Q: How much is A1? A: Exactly 1.1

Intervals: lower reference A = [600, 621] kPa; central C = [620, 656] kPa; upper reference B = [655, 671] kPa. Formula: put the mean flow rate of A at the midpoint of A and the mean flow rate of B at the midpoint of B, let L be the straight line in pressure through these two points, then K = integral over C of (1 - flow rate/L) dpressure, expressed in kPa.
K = 1.4 kPa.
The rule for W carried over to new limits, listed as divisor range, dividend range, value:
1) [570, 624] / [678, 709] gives 1.07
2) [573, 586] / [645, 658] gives 0.93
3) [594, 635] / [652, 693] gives 1.08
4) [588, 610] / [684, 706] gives 1.08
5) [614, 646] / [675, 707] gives 1.10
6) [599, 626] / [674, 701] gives 1.08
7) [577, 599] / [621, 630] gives 0.94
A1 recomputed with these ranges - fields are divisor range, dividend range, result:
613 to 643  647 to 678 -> 1.06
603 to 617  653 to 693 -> 1.08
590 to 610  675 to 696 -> 1.06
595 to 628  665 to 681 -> 1.08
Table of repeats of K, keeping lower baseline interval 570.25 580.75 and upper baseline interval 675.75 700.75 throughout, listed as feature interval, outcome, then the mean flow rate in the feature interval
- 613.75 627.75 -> 1.0 kPa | 4.29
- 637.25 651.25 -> 0.9 kPa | 4.33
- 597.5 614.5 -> 0.9 kPa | 4.35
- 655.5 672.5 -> 0.2 kPa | 4.59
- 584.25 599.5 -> 0.4 kPa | 4.48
